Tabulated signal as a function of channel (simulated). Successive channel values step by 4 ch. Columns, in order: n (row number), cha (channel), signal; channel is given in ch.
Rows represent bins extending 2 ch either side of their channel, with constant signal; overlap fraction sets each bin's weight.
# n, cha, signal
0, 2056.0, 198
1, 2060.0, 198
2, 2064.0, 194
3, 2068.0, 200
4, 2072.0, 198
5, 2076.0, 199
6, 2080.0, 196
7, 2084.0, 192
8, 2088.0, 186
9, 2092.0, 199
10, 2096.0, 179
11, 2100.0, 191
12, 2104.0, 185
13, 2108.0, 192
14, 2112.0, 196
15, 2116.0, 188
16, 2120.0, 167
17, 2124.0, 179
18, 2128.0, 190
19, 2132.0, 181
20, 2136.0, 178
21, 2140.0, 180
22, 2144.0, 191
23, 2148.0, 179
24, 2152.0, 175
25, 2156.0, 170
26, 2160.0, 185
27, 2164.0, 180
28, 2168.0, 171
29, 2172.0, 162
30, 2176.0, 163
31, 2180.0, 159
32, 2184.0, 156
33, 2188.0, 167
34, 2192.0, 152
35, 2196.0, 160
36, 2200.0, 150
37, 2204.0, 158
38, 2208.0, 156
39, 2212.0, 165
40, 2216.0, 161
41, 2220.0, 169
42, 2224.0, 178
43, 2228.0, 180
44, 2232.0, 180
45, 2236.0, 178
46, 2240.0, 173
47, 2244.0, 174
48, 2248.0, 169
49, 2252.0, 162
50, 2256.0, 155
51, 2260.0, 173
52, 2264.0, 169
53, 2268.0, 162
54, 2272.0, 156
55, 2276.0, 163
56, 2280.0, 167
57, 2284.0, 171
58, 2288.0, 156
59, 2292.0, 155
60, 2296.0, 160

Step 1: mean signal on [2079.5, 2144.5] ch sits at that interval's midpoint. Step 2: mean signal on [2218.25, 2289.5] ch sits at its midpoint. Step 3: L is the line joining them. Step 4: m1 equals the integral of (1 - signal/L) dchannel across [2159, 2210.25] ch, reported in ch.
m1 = 4.25 ch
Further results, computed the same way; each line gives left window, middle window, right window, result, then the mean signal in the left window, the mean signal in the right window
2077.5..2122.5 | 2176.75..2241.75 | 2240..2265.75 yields 3.07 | 188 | 167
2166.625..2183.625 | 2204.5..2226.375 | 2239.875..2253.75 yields 0.11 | 163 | 169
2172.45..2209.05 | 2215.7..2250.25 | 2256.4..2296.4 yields -2.92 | 158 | 163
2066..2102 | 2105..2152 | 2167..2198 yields -1.25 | 193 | 161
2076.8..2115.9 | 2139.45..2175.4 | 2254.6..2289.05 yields 1.02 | 191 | 164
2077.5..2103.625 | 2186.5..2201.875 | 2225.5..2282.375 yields 1.71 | 190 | 169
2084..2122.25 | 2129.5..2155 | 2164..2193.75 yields -0.86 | 187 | 163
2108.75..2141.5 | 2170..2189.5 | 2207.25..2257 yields 1.65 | 183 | 170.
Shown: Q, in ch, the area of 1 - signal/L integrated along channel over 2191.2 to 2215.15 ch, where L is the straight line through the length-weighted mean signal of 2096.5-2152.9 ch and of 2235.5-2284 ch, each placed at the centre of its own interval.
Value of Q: 2.27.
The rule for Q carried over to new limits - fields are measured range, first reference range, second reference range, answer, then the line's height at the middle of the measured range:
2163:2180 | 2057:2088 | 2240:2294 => 1.2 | 180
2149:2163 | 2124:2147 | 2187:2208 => -0.2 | 175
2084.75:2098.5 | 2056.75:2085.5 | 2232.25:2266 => 0.4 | 194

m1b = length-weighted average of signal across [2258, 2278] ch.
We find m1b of 165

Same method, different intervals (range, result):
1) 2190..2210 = 155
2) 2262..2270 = 166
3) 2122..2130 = 184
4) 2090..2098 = 189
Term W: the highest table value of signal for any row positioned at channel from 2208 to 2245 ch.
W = 180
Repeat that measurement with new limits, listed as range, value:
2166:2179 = 171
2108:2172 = 196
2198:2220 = 169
